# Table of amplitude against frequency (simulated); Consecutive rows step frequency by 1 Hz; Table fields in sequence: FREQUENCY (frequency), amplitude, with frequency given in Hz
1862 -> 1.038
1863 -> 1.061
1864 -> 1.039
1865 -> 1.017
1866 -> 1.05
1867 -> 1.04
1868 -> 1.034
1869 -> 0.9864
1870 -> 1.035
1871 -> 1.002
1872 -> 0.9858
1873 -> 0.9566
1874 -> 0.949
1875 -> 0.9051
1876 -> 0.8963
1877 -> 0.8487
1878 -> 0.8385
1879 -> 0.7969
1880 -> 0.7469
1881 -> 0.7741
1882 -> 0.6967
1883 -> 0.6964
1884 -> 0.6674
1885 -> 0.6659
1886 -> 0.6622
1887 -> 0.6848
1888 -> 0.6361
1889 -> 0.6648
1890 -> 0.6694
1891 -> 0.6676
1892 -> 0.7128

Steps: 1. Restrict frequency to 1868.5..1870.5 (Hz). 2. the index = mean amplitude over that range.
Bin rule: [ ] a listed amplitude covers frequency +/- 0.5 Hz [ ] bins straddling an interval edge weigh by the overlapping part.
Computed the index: 1.01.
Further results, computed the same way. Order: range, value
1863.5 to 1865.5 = 1.03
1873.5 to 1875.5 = 0.927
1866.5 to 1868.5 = 1.04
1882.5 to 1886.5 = 0.673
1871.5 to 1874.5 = 0.964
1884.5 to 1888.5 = 0.662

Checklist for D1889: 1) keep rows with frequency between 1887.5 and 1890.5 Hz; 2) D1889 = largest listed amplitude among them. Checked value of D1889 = 0.6694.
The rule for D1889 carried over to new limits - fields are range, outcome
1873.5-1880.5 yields 0.949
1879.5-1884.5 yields 0.7741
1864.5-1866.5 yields 1.05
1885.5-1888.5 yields 0.6848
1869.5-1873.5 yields 1.035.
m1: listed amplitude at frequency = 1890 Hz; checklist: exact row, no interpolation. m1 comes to 0.6694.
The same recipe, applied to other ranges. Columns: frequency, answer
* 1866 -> 1.05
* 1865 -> 1.017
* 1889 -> 0.6648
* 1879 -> 0.7969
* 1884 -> 0.6674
